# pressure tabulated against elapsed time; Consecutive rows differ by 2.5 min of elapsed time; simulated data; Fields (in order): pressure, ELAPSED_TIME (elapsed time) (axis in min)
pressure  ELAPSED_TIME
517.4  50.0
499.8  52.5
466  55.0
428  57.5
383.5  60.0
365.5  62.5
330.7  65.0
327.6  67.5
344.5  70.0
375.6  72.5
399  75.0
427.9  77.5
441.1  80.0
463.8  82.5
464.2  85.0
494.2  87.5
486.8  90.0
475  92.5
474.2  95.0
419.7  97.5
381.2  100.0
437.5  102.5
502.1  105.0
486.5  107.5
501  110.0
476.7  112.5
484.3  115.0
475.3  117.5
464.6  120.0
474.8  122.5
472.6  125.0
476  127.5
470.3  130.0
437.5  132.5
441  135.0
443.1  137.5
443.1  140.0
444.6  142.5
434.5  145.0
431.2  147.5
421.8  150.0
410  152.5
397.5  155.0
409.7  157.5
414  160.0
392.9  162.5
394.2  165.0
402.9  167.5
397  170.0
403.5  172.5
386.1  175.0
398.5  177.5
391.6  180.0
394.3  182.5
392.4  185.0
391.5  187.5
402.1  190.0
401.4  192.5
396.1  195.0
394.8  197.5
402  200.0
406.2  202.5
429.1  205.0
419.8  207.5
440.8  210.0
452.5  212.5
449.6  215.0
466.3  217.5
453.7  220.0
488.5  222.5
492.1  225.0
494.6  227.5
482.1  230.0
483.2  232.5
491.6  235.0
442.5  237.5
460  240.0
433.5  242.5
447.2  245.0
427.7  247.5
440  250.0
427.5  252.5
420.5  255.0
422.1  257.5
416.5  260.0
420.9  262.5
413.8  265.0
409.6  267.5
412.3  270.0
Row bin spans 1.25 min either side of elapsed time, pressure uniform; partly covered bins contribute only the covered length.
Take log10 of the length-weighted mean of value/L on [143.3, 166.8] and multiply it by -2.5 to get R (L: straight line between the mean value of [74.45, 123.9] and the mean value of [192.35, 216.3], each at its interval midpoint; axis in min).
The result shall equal 0.07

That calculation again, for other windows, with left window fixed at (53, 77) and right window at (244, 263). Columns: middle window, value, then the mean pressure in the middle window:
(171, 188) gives 0.046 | 394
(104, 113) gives -0.239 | 493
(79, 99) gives -0.187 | 464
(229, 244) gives -0.100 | 465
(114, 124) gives -0.192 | 474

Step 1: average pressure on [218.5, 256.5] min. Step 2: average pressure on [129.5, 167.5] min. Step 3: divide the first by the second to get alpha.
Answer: 1.1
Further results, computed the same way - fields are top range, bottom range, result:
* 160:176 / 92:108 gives 0.88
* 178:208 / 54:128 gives 0.91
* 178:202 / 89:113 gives 0.86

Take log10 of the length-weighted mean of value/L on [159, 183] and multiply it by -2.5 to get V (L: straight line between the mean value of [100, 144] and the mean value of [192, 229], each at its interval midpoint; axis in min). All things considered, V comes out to 0.14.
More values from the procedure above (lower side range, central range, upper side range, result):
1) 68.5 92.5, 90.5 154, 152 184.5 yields -0.09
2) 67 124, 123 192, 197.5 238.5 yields 0.08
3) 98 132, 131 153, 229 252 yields 0.07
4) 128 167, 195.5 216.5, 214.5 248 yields 0.08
